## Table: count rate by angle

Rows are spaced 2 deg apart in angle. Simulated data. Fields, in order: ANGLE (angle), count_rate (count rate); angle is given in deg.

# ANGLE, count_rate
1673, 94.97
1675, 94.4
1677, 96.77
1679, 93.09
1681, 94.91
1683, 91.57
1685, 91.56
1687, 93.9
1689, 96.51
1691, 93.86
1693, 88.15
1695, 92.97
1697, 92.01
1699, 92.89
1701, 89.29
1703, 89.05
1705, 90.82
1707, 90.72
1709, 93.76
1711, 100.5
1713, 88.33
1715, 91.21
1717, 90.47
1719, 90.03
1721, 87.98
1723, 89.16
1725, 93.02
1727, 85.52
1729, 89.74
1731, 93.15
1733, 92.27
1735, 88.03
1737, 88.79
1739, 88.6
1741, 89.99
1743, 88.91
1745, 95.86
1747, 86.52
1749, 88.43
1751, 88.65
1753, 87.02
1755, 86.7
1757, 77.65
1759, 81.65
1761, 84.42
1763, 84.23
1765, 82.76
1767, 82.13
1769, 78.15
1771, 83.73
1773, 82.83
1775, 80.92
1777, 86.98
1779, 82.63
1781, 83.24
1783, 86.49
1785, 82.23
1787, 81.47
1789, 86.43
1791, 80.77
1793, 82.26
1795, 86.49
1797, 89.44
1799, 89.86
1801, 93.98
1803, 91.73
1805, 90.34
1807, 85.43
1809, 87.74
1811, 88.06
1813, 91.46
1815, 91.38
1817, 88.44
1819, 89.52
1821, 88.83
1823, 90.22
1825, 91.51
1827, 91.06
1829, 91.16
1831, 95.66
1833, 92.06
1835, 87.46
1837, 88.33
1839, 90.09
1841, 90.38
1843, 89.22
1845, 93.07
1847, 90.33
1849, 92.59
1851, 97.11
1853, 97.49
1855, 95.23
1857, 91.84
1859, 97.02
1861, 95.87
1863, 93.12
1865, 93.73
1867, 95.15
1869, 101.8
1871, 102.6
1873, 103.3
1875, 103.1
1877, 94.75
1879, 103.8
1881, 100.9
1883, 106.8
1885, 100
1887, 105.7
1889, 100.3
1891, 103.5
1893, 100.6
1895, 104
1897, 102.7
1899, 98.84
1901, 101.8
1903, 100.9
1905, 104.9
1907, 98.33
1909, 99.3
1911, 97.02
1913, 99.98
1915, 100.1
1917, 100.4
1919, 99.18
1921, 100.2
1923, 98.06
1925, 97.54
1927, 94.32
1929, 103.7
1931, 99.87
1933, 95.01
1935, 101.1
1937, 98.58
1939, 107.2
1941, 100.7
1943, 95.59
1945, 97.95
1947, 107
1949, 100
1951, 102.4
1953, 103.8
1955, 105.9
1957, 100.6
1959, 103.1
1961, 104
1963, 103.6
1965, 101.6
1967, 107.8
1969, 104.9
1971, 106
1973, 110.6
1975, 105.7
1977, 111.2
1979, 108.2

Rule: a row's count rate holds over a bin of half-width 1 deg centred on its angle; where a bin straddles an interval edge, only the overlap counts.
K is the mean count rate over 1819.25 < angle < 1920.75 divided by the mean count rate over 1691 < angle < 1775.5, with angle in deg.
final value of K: 1.1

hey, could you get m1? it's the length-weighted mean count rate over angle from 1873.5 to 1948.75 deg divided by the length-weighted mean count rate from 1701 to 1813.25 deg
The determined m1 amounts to 1.15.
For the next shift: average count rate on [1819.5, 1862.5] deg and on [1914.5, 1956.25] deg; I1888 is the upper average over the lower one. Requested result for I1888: 1.1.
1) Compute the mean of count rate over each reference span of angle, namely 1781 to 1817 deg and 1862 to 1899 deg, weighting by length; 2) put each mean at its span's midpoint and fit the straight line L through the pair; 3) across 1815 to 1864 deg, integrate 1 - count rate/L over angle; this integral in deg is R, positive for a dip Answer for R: 1.1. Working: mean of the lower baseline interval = 87.3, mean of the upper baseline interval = 101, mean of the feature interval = 92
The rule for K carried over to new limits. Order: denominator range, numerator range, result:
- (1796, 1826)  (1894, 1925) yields 1.12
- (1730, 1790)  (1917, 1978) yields 1.19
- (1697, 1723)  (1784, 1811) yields 0.95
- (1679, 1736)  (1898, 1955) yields 1.10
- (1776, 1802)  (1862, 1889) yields 1.17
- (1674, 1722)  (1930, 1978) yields 1.12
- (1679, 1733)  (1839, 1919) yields 1.08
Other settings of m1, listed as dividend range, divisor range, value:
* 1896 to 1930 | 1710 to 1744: 1.11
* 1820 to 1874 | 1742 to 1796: 1.11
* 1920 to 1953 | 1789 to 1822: 1.13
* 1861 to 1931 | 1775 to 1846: 1.13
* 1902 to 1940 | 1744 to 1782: 1.18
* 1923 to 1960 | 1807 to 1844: 1.12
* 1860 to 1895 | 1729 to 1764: 1.14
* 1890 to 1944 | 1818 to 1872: 1.08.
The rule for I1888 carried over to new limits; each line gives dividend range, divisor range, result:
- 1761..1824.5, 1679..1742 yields 0.94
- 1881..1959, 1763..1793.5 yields 1.22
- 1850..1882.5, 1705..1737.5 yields 1.08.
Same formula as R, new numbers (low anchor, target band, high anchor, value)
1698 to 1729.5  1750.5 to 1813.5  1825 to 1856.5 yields 4.3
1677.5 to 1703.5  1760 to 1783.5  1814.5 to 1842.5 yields 2.1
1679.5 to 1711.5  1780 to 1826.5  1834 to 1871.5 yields 2.8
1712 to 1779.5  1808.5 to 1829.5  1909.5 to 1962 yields 0.5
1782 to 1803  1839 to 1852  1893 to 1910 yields 0.2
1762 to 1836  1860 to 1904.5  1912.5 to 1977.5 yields -2.4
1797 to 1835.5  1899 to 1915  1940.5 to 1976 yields -0.2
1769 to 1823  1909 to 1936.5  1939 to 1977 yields 0.3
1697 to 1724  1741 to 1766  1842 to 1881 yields 1.7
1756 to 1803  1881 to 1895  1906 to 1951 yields -1.1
